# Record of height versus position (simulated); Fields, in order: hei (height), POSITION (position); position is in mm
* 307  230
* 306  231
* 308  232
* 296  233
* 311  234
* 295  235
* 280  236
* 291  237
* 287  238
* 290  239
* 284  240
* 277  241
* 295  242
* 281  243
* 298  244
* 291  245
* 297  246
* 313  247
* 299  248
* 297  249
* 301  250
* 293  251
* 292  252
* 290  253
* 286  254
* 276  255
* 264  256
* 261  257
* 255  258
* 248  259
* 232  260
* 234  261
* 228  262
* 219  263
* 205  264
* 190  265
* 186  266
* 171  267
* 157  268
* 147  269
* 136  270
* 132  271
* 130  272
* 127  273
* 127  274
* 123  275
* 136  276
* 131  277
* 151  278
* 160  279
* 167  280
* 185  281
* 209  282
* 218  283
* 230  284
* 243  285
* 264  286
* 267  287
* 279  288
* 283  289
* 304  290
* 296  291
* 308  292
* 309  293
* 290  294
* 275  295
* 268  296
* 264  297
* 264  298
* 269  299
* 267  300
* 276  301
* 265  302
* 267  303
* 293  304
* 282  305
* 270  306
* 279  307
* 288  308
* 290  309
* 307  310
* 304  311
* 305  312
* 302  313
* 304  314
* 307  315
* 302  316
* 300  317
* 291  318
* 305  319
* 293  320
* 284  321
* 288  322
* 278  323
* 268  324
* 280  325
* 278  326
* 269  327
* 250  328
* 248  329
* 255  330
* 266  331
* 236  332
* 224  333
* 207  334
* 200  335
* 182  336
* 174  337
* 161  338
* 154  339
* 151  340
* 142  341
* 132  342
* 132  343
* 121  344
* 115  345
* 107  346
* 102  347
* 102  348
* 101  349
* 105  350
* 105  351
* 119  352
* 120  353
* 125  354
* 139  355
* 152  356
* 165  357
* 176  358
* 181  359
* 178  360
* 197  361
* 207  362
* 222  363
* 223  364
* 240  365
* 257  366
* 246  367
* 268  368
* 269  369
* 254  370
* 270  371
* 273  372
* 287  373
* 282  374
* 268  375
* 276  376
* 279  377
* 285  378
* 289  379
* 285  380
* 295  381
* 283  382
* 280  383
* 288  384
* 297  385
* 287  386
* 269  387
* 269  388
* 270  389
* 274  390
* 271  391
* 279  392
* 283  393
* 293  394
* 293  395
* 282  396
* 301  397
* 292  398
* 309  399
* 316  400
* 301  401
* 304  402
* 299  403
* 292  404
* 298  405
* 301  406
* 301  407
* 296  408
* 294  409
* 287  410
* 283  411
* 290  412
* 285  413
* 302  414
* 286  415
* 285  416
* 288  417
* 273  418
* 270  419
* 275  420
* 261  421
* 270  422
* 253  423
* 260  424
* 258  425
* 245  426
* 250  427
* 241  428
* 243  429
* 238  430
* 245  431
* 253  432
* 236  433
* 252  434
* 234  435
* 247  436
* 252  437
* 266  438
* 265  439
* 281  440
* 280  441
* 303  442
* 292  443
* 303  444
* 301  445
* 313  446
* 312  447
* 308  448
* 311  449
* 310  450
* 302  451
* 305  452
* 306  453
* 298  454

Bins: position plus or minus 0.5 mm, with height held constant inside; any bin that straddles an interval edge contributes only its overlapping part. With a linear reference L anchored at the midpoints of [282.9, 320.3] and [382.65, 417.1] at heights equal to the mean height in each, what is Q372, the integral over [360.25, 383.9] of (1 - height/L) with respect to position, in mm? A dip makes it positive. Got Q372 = 2.1 mm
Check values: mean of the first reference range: 283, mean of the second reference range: 290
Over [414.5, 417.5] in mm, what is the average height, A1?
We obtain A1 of 286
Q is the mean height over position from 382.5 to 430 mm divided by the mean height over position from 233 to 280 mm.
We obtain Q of 1.2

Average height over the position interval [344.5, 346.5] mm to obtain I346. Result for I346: 111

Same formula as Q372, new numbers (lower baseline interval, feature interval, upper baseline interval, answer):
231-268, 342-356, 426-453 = 8.0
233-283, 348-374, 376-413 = 7.6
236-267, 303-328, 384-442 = -1.7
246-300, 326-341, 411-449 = 2.1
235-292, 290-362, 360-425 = 7.4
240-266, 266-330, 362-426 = 5.9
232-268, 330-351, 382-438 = 8.9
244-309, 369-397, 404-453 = -1.5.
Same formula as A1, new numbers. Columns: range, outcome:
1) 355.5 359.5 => 168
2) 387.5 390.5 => 271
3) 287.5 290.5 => 289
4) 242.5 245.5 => 290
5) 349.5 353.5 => 112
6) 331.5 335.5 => 217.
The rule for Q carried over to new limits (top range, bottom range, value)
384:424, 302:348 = 1.20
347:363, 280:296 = 0.56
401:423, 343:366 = 1.89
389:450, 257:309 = 1.24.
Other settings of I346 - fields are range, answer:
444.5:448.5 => 308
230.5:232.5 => 307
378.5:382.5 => 288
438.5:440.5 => 273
